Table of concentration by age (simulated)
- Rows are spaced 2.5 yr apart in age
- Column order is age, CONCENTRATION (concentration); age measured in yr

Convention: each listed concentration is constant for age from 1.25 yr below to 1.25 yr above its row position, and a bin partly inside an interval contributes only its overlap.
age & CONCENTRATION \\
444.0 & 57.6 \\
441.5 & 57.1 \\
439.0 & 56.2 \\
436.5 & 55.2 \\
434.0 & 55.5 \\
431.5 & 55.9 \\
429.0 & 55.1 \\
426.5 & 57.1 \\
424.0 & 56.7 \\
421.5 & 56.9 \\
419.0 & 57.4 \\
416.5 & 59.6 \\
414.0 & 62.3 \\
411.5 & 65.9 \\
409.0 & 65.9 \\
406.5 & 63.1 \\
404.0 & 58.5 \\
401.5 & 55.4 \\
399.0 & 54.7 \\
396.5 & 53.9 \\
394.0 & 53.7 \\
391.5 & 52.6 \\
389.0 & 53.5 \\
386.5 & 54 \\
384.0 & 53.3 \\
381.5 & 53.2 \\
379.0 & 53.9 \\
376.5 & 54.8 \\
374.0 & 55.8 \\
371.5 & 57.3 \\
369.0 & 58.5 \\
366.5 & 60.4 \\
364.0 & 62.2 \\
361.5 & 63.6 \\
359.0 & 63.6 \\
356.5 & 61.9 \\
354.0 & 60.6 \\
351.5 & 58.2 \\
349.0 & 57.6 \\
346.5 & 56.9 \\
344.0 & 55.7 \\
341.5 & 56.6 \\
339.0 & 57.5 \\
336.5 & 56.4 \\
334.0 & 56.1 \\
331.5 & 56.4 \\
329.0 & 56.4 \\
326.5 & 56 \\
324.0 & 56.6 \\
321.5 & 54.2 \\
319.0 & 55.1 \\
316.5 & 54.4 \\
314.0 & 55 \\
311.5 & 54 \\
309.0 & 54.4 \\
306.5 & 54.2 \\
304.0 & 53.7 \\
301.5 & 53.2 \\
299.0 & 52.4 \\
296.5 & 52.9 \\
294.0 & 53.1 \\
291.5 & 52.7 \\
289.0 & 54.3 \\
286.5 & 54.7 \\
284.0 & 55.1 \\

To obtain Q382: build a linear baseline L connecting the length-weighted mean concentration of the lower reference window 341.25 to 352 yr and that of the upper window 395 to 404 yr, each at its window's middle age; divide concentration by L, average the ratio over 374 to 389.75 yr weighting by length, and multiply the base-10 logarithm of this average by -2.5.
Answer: 0.04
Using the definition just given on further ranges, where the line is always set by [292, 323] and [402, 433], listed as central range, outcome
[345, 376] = -0.06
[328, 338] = -0.02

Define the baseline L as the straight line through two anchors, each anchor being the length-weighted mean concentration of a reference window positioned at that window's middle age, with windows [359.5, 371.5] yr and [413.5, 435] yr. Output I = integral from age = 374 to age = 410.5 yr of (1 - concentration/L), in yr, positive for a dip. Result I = 2.1 yr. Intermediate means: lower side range 60.9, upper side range 57.2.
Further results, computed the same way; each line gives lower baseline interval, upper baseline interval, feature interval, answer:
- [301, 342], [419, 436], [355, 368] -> -1.53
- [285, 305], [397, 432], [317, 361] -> -1.62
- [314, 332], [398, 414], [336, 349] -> 0.01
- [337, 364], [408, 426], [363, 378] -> 0.40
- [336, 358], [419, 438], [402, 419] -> -1.59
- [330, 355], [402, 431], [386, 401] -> 1.29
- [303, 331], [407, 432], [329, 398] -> 0.04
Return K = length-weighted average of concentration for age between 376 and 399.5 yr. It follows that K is 53.7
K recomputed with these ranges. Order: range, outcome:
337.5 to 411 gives 57.6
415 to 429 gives 57.4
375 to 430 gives 56.9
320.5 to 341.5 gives 56.2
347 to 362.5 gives 60.7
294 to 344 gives 55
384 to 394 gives 53.4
